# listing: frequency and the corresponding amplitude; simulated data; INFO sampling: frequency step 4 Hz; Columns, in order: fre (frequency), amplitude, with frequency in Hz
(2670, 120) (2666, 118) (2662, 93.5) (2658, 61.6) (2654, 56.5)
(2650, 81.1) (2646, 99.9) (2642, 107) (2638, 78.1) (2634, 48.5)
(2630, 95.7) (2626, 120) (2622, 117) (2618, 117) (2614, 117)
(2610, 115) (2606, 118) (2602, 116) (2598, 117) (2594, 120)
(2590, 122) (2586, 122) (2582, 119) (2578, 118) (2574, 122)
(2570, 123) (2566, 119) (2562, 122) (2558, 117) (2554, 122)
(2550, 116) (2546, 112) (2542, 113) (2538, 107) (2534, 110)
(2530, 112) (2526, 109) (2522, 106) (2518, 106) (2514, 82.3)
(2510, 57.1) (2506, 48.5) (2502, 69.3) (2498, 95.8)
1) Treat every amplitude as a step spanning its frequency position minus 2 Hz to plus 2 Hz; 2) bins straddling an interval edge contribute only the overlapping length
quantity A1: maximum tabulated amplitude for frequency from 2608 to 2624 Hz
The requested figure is 117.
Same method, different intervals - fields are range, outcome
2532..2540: 110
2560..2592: 123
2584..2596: 122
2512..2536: 112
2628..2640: 95.7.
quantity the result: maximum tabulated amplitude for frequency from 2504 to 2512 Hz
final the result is 57.1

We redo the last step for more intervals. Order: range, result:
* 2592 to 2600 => 120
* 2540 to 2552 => 116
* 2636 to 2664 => 107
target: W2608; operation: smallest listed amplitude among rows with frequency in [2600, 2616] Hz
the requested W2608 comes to 115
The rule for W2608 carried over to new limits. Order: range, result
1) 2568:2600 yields 117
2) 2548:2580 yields 116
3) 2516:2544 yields 106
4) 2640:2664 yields 56.5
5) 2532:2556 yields 107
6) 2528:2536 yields 110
